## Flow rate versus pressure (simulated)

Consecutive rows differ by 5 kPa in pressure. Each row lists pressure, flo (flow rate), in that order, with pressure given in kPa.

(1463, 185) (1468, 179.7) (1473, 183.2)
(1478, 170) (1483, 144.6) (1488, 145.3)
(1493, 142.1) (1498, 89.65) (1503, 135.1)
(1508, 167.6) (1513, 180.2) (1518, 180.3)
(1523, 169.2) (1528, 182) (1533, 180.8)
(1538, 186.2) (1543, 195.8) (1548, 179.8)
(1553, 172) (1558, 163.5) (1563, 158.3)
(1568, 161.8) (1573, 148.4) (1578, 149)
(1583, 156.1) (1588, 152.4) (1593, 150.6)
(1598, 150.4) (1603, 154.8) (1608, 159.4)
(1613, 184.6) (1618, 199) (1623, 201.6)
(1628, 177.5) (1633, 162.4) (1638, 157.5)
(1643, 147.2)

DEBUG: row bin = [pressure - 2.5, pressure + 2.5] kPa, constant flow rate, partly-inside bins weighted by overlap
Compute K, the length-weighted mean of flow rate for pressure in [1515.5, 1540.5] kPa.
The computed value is 180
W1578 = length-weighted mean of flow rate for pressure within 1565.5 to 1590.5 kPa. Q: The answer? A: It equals 154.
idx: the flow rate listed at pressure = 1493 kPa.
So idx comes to 142.1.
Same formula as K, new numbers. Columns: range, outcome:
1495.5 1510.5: 131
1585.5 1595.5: 152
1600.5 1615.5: 166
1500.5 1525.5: 166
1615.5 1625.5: 200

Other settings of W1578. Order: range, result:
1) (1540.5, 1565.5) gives 174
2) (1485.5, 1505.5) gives 128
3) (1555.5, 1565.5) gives 161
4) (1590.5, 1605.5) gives 152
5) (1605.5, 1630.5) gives 184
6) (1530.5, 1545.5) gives 188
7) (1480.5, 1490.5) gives 145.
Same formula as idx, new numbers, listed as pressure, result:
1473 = 183.2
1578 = 149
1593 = 150.6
